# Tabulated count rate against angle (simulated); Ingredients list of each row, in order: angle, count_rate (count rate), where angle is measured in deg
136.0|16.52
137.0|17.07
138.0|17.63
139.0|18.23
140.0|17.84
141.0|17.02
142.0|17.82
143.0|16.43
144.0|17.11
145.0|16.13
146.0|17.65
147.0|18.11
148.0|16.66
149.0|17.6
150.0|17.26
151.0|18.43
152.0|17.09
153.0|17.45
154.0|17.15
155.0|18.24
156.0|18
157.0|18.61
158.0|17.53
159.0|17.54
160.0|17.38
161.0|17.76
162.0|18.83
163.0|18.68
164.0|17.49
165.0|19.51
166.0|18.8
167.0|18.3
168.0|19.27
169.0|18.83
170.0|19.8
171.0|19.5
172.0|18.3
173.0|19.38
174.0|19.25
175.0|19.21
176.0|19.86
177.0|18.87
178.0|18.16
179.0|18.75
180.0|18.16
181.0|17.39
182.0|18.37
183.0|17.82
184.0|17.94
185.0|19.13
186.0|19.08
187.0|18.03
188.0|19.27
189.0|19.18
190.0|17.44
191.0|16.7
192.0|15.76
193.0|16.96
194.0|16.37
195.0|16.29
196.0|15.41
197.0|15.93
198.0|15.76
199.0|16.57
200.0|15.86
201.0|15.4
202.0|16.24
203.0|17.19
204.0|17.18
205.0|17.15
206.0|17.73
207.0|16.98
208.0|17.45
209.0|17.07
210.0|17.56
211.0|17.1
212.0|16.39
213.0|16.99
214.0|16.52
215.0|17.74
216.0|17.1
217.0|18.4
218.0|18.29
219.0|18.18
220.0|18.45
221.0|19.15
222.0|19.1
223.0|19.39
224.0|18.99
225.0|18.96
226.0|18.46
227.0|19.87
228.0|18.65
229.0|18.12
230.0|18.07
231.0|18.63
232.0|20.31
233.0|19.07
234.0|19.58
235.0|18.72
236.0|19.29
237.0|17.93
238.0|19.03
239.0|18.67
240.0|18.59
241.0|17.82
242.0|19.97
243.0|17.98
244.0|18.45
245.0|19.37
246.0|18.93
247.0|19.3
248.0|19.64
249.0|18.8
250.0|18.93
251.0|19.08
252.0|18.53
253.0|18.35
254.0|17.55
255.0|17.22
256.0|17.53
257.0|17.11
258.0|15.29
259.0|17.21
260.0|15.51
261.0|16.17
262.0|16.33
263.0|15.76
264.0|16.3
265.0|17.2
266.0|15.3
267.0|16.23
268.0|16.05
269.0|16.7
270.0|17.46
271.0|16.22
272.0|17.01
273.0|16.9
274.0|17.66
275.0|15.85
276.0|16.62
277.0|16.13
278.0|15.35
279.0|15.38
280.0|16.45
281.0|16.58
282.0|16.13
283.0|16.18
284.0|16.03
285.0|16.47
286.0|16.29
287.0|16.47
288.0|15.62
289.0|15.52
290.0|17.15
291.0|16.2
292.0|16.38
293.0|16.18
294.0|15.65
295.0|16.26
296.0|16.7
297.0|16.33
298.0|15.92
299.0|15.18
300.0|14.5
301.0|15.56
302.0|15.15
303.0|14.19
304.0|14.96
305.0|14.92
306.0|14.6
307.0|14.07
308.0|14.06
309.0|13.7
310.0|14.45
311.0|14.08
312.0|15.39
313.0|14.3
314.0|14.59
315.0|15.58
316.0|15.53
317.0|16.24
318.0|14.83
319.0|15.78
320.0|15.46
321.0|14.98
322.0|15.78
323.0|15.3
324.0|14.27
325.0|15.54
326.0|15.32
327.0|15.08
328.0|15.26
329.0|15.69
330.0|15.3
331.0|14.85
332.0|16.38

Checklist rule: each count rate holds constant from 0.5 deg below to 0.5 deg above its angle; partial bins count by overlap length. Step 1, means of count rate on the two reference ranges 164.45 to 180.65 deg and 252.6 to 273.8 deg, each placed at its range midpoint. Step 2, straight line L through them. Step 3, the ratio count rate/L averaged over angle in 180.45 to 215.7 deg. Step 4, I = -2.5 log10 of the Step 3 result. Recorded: 0.07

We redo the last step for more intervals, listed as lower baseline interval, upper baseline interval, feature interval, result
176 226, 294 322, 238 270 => -0.081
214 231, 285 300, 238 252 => -0.069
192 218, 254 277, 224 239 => -0.136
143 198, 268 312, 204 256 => -0.092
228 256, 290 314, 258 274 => 0.056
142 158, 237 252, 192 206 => 0.115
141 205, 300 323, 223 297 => -0.092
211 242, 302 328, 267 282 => 0.008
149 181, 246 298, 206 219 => 0.020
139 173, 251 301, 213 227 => -0.076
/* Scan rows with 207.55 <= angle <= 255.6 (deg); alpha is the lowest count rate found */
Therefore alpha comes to 16.39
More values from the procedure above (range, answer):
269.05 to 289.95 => 15.35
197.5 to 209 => 15.4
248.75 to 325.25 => 13.7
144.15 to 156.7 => 16.13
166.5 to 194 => 15.76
